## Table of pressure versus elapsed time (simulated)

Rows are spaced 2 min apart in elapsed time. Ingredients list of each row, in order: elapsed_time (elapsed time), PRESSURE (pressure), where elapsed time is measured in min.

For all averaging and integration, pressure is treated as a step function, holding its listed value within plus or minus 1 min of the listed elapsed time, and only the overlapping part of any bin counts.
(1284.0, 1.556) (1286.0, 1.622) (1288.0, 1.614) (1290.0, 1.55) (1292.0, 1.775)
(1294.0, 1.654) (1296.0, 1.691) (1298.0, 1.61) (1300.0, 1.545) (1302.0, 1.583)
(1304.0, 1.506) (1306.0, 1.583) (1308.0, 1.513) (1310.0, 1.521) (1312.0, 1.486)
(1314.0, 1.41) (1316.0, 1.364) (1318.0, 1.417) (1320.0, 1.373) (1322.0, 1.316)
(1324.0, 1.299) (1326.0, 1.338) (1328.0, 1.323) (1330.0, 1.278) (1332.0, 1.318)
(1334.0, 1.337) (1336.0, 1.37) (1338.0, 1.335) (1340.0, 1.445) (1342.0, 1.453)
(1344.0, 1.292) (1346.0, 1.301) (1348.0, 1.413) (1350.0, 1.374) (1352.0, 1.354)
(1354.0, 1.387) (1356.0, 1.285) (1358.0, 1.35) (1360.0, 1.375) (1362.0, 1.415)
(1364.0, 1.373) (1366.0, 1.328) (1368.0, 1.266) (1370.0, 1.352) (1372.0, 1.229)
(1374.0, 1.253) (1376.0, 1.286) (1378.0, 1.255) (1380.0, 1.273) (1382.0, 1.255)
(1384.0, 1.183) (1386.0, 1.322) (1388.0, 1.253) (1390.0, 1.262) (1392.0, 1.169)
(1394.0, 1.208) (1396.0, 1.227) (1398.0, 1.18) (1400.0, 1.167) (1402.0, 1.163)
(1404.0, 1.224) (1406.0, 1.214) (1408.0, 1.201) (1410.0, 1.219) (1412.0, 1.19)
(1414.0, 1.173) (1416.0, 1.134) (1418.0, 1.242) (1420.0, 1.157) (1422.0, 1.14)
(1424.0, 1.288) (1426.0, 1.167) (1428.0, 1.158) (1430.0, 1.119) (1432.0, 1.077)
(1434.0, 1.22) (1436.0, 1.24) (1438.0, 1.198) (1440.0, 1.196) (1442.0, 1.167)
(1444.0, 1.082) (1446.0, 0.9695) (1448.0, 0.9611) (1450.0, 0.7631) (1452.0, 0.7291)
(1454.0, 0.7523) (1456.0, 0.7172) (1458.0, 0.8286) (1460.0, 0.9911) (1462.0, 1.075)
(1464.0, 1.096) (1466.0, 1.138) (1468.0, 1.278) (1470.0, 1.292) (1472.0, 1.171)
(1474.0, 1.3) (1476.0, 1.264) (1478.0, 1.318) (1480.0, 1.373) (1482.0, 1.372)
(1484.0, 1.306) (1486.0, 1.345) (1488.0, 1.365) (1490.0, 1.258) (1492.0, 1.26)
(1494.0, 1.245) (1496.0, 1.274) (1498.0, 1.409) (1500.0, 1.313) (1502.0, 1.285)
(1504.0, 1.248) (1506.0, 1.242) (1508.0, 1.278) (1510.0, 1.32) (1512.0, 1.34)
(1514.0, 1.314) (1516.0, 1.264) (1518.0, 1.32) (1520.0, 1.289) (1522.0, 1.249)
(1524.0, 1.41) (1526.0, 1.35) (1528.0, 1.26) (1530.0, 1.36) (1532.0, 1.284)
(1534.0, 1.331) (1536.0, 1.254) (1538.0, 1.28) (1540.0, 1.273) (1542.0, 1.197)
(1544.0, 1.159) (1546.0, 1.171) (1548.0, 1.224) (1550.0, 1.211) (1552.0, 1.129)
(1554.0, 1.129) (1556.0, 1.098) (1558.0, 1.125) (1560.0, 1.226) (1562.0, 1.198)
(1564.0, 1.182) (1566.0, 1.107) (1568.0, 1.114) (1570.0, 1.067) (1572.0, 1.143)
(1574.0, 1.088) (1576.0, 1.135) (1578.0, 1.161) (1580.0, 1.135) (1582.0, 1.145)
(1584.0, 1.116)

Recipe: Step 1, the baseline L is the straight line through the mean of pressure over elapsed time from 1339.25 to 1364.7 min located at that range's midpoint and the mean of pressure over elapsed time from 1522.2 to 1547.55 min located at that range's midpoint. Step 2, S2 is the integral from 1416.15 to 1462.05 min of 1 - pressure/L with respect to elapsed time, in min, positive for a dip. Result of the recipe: 9.4 min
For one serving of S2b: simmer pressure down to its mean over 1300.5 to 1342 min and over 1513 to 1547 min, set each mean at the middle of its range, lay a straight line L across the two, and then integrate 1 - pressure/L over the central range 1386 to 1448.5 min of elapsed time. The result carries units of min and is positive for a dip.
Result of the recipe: 8.0 min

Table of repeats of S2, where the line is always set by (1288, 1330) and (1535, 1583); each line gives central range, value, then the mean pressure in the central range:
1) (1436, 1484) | 7.3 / 1.1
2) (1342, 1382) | 2.7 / 1.33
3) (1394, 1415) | 2.6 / 1.2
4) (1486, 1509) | -0.9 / 1.29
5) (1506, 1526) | -1.4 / 1.31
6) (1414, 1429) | 1.8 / 1.18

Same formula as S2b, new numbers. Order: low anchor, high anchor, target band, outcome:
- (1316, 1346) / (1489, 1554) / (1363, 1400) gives 1.99 min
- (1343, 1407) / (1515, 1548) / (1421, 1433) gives 1.14 min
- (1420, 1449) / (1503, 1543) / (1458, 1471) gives 0.80 min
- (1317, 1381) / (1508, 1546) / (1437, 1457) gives 5.44 min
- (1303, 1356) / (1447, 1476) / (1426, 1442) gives -1.16 min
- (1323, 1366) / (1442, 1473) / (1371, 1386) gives -0.09 min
